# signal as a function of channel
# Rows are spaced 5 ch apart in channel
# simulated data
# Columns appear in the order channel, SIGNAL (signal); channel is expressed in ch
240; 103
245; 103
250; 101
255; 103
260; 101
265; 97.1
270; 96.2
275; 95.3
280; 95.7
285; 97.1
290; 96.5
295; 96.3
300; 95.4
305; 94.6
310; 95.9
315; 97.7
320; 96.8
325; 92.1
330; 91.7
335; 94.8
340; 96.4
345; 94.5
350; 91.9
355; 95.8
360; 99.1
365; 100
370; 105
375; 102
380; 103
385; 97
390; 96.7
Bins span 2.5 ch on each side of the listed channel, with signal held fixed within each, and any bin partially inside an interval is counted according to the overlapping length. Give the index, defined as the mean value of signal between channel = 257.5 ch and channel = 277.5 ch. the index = 97.4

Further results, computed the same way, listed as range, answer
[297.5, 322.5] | 96.1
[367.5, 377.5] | 104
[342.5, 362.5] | 95.3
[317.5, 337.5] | 93.8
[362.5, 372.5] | 102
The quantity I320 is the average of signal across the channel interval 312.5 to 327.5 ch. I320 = 95.5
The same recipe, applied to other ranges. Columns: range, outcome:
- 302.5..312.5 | 95.2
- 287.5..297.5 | 96.4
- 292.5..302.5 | 95.8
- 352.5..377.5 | 100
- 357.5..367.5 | 99.5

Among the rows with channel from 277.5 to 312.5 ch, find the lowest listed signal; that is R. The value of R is 94.6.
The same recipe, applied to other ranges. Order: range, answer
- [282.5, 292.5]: 96.5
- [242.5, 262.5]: 101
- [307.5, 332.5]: 91.7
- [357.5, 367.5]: 99.1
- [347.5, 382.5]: 91.9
